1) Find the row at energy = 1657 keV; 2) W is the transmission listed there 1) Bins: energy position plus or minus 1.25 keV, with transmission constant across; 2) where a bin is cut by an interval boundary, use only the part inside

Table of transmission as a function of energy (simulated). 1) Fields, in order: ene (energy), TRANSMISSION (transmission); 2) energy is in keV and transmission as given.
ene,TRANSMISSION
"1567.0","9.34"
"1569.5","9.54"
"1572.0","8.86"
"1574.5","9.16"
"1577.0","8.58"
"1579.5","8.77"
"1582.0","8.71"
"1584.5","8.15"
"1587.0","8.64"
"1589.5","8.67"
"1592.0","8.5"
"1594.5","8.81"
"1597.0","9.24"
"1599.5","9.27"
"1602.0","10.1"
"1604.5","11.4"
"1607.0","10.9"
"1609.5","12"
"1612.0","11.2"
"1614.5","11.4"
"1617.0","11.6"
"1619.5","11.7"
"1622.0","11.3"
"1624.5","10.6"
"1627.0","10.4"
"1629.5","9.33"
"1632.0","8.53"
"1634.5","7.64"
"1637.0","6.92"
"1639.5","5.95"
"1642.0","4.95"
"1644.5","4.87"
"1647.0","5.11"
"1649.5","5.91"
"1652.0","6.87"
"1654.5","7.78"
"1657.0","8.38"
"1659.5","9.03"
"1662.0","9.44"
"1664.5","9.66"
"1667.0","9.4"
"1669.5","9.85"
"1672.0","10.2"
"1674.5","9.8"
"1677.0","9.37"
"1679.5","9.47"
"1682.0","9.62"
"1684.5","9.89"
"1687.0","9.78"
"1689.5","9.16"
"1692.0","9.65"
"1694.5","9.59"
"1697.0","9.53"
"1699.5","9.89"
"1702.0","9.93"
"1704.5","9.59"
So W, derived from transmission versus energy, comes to 8.38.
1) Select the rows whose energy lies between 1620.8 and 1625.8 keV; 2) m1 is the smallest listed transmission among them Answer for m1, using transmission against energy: 10.6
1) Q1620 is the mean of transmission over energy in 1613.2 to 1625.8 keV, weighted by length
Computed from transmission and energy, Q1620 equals 11.3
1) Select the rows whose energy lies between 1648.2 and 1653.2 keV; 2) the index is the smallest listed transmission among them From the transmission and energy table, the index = 5.91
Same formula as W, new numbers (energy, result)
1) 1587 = 8.64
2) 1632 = 8.53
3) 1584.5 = 8.15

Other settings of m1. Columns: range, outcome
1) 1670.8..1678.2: 9.37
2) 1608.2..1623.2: 11.2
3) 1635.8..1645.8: 4.87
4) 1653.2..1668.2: 7.78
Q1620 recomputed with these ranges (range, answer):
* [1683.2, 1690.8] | 9.61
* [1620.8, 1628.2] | 10.8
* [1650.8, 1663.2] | 8.3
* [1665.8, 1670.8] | 9.63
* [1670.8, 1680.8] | 9.71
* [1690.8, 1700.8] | 9.67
